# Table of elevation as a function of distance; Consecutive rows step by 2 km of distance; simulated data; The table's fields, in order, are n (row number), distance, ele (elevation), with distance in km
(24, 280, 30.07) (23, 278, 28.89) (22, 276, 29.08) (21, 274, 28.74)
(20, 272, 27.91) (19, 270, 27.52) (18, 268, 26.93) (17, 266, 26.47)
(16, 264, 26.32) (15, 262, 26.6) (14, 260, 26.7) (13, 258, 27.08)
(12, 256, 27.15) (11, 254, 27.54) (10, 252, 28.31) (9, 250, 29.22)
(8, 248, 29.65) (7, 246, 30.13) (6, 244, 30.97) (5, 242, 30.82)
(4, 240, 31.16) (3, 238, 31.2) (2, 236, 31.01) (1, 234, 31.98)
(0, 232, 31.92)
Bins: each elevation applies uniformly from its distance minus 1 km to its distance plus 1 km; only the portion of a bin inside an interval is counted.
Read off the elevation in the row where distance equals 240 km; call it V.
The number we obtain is 31.16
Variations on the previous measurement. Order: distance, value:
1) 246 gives 30.13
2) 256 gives 27.15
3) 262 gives 26.6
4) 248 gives 29.65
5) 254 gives 27.54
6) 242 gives 30.82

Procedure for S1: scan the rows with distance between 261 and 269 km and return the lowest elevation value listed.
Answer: 26.32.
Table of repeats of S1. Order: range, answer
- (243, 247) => 30.13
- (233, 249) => 29.65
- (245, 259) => 27.08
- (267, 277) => 26.93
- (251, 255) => 27.54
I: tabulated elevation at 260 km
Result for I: 26.7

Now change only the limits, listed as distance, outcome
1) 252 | 28.31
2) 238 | 31.2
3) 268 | 26.93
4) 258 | 27.08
